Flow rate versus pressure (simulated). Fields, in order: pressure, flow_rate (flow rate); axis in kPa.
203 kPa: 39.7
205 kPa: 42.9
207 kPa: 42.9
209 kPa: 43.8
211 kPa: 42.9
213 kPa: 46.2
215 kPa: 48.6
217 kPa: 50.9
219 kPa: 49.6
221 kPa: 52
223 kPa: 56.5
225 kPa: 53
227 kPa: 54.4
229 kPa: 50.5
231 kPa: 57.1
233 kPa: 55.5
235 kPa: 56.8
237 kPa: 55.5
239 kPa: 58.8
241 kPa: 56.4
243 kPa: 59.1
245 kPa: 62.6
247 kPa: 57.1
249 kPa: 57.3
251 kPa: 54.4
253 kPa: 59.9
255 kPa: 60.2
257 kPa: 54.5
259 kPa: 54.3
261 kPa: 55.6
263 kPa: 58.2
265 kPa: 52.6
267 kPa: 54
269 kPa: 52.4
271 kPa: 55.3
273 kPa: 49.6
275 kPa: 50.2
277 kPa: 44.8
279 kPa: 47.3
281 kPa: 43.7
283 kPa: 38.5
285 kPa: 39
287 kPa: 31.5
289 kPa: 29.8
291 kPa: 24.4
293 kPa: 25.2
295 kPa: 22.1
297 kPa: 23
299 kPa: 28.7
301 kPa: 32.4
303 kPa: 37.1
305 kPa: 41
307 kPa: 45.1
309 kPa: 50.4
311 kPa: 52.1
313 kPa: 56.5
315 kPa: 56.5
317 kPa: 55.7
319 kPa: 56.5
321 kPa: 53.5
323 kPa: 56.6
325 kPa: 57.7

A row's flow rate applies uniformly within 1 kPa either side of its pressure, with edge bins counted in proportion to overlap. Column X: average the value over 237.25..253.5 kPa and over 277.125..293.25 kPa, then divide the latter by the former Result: 0.6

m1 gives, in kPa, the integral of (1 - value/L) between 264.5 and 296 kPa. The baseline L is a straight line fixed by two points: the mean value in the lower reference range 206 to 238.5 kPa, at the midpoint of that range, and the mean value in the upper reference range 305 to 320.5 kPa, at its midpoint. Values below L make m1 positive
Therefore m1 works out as 6.6 kPa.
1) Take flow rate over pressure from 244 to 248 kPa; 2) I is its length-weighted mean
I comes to 59.9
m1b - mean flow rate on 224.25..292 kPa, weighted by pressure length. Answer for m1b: 51.3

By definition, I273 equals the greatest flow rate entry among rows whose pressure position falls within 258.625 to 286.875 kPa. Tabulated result 58.2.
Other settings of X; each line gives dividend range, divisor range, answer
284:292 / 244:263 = 0.54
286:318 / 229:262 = 0.67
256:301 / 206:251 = 0.80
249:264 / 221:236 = 1.04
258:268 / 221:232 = 1.02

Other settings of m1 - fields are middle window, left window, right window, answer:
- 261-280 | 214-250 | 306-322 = 0.9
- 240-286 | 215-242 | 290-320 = -4.6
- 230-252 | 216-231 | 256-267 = -1.5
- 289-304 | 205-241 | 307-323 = 7.2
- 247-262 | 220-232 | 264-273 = -0.9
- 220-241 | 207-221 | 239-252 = -0.9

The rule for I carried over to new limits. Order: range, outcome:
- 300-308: 38.9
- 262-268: 54.9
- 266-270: 53.2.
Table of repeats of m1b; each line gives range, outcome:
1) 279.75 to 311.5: 35.1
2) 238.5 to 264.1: 57.5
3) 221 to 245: 55.9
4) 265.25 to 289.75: 45.1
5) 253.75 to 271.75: 55.3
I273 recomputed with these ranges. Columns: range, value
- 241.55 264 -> 62.6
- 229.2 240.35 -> 58.8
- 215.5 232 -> 57.1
